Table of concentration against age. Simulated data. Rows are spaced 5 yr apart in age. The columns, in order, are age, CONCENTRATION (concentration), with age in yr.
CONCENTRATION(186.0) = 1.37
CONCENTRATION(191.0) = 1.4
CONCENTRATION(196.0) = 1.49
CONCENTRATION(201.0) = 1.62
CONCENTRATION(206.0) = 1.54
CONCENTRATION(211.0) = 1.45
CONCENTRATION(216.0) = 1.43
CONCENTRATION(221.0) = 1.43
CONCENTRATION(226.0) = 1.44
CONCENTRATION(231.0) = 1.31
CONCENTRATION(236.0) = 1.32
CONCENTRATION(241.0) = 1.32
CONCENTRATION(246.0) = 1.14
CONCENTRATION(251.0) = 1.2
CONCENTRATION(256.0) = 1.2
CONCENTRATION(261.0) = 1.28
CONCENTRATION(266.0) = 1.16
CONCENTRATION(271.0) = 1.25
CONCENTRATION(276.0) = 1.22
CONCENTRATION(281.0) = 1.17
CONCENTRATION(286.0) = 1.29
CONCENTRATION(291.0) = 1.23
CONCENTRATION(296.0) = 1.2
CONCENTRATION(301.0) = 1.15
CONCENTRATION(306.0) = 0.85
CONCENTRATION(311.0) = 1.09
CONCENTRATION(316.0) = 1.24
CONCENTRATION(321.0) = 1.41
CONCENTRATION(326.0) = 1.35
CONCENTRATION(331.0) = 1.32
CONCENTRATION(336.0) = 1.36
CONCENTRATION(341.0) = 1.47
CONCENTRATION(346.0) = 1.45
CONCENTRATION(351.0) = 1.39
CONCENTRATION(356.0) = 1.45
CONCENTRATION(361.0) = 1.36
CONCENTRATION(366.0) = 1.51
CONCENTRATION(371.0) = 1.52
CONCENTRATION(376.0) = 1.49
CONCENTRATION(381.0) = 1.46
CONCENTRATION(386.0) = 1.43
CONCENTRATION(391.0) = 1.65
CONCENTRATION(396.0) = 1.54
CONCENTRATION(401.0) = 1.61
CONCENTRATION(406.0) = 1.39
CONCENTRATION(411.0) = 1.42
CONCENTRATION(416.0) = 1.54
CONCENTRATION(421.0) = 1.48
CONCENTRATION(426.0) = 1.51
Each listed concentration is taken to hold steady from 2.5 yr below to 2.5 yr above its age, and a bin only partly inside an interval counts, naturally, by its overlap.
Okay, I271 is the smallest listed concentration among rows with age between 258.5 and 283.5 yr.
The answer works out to 1.16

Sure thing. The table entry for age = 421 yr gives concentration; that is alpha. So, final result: 1.48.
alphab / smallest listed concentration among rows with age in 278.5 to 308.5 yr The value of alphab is 0.85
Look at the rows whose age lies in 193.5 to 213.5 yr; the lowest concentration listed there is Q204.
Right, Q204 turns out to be 1.45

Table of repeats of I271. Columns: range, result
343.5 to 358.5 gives 1.39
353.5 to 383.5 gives 1.36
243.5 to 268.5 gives 1.14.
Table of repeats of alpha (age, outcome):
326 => 1.35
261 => 1.28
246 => 1.14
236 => 1.32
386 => 1.43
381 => 1.46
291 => 1.23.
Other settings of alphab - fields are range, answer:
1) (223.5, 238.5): 1.31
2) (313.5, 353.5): 1.24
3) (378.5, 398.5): 1.43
